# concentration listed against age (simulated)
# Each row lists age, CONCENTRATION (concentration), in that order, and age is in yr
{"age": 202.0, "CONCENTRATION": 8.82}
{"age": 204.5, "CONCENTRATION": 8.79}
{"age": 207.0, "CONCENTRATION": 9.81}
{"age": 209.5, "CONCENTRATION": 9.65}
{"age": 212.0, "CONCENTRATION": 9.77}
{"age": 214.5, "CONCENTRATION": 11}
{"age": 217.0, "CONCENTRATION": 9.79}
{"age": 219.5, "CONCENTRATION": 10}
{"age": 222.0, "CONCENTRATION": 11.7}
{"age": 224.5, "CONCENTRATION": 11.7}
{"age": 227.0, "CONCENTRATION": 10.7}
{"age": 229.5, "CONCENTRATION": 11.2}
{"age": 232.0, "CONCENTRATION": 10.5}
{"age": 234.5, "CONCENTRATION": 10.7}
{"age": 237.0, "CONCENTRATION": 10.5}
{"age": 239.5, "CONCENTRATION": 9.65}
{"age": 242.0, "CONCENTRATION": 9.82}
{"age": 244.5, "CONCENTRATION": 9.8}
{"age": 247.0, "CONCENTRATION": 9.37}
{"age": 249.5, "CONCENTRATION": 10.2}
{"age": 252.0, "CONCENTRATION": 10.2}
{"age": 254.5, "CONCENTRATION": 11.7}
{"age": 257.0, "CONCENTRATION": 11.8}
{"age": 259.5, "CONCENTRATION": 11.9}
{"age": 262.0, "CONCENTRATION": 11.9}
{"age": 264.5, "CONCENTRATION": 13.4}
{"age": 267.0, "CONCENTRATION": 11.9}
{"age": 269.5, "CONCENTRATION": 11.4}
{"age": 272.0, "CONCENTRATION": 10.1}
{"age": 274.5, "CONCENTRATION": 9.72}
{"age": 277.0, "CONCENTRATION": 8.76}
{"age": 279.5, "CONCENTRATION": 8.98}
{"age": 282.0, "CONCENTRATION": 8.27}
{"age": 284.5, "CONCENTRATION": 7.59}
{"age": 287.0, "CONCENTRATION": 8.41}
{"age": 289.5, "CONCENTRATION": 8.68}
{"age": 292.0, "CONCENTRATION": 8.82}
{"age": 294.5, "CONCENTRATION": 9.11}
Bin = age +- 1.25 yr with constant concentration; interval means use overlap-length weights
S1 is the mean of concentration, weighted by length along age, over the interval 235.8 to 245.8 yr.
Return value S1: 9.94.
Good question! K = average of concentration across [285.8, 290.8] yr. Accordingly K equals 8.55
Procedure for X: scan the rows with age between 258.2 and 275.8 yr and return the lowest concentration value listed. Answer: 9.72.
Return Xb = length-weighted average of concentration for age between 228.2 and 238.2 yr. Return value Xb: 10.7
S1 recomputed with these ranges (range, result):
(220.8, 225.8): 11.7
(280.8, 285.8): 7.93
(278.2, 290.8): 8.39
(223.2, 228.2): 11.2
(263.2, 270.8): 12.2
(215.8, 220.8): 9.91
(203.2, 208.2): 9.29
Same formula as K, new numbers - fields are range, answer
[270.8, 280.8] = 9.38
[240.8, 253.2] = 9.88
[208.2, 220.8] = 10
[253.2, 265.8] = 12.1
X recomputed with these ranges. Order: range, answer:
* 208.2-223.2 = 9.65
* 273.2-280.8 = 8.76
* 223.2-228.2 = 10.7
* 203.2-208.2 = 8.79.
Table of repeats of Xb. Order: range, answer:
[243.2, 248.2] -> 9.59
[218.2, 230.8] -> 11.1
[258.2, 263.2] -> 11.9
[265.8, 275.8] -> 10.8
